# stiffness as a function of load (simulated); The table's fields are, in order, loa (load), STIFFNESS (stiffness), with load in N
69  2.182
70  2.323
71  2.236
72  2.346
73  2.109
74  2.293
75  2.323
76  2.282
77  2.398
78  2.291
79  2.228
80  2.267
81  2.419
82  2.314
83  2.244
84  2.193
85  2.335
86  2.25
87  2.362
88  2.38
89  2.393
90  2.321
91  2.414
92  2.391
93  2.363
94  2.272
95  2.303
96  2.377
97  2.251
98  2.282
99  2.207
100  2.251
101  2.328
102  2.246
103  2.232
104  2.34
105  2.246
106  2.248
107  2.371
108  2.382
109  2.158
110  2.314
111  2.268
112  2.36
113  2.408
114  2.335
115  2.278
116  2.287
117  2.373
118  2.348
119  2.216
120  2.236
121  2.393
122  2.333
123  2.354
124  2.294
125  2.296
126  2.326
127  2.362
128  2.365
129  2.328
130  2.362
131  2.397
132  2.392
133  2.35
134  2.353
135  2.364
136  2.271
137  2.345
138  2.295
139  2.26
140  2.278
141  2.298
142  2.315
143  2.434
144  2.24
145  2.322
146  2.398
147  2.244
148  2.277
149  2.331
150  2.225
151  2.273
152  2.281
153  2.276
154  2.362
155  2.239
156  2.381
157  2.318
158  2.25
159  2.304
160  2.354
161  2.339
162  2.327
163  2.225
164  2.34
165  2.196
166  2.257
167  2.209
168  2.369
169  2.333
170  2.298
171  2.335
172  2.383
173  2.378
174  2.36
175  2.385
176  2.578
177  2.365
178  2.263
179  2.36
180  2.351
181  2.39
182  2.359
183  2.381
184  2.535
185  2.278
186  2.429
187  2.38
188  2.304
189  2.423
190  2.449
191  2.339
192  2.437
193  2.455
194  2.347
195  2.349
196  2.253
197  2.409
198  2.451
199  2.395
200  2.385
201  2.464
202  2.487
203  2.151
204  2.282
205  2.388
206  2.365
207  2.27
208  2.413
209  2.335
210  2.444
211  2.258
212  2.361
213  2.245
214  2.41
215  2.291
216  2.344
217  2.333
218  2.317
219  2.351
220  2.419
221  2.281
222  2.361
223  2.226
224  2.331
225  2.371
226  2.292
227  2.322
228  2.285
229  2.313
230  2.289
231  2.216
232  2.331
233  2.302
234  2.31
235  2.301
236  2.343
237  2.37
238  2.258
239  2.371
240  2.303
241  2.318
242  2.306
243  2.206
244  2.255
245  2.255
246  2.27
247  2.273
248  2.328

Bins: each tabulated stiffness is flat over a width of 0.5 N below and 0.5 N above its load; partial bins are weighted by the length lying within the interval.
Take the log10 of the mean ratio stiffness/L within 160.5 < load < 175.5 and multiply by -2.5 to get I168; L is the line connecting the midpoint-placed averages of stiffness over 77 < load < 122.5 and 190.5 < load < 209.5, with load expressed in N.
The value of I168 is 0.015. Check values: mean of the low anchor 2.31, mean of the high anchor 2.37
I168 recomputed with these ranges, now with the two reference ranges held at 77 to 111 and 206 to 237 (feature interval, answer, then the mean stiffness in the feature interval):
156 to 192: -0.02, 2.35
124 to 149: -0.01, 2.33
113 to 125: 0.00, 2.32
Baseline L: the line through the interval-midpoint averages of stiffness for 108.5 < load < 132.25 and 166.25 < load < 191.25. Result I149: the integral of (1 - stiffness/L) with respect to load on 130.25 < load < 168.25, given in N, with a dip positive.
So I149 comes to 0.6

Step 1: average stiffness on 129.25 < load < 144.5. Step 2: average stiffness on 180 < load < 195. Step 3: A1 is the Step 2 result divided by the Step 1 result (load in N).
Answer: 1.03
